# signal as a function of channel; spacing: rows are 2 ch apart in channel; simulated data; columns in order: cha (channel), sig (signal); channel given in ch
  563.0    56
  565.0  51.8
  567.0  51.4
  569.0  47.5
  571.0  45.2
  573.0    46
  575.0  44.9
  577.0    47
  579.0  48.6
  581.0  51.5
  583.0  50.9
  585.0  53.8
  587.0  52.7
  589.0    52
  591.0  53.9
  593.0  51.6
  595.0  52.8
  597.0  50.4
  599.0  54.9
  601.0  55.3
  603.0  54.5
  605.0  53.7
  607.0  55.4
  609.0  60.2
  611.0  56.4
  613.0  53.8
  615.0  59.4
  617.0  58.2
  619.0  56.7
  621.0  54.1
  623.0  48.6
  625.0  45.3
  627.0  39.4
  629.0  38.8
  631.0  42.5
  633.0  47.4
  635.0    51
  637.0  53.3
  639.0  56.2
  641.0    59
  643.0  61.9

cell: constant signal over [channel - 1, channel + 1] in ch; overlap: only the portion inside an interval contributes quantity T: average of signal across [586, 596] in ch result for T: 52.6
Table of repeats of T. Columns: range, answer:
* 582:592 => 52.7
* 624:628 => 42.3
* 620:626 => 49.3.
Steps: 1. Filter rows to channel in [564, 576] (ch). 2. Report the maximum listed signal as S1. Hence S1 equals 51.8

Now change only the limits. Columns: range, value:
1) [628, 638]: 53.3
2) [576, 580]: 48.6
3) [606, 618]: 60.2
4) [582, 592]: 53.9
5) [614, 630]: 59.4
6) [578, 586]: 53.8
